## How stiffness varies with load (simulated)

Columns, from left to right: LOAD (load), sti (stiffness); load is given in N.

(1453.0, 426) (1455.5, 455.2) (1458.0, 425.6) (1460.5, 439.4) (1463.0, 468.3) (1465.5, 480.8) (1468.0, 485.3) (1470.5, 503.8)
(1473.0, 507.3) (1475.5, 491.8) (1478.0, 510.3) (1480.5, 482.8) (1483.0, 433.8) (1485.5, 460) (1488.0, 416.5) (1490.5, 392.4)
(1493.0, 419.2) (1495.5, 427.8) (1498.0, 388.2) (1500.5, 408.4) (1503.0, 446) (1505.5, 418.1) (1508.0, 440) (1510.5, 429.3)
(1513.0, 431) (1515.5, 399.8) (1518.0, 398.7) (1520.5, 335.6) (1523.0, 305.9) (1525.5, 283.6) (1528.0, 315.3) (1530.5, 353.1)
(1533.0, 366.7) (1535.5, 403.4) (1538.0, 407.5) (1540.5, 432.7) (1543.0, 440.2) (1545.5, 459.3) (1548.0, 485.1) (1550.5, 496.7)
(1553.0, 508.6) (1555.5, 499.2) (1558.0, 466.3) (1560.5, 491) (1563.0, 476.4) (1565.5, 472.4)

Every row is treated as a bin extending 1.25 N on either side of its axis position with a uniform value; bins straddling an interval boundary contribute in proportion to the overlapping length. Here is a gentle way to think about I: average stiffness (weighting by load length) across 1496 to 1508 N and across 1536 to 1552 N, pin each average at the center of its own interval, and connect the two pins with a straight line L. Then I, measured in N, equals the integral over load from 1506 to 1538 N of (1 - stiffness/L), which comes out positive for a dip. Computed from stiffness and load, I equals 4.39 N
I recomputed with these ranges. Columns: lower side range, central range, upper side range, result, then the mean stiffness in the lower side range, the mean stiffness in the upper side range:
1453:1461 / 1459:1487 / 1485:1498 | -3.2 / 438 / 418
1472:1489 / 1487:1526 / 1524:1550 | 3.5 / 472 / 397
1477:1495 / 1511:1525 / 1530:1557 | 2.3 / 443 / 444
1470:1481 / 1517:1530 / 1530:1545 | 3.0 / 500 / 406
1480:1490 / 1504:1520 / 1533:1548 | 0.7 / 441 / 428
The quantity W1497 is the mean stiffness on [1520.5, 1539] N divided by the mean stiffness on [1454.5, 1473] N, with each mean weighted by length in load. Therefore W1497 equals 0.7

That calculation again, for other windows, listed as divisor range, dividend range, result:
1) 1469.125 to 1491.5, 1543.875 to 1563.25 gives 1.04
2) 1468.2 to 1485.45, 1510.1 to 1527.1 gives 0.75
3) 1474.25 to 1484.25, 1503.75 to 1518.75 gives 0.88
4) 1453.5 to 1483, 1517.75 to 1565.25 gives 0.88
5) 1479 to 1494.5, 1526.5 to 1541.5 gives 0.87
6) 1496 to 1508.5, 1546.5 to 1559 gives 1.17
